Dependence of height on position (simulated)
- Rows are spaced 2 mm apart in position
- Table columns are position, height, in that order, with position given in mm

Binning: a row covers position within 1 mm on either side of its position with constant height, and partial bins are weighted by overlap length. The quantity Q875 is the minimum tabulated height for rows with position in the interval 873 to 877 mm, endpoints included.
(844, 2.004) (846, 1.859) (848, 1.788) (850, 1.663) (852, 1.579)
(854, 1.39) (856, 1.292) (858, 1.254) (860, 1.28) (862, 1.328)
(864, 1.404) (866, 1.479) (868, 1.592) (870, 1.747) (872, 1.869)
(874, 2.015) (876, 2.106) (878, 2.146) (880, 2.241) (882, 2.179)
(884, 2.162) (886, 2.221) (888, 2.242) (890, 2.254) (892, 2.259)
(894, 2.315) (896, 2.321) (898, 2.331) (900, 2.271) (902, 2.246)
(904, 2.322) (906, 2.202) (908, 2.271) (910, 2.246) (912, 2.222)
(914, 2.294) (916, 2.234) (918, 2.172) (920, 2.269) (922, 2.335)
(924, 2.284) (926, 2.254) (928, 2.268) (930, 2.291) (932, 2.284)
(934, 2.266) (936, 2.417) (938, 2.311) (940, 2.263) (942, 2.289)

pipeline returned 2.015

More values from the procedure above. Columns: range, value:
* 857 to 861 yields 1.254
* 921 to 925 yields 2.284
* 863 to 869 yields 1.404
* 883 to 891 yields 2.162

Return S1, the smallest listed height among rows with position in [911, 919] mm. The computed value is 2.172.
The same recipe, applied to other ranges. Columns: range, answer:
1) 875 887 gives 2.106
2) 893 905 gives 2.246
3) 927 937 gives 2.266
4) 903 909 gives 2.202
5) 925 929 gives 2.254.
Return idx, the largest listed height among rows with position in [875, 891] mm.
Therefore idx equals 2.254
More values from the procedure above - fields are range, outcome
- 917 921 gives 2.269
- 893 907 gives 2.331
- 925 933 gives 2.291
